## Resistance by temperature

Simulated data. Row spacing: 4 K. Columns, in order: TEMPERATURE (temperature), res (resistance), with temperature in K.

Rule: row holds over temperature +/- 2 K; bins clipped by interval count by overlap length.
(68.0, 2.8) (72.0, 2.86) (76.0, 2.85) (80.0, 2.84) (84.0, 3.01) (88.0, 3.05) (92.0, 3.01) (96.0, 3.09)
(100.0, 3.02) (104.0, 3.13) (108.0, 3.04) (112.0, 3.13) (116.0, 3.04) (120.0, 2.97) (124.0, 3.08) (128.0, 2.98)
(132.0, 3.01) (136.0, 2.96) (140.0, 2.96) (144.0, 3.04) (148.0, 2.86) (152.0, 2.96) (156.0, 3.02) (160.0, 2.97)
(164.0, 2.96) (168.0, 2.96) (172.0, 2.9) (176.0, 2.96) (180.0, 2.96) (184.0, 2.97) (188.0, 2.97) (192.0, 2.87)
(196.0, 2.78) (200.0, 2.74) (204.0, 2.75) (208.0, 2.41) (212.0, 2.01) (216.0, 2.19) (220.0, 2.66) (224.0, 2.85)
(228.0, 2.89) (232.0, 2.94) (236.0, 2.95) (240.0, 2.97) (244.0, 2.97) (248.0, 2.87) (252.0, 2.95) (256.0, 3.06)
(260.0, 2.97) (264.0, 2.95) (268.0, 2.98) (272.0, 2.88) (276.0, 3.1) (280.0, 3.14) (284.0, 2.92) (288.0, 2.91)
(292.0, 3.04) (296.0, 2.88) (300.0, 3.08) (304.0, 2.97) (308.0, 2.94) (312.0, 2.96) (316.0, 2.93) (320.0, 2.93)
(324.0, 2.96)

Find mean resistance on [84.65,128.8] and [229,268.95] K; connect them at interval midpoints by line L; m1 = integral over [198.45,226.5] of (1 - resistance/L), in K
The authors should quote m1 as 4.4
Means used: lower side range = 3.05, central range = 2.52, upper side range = 2.96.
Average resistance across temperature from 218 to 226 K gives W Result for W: 2.75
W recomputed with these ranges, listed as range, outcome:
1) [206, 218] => 2.2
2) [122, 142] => 3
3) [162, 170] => 2.96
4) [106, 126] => 3.05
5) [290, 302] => 3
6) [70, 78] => 2.85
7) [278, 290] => 2.99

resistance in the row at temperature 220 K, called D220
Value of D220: 2.66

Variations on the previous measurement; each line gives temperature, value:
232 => 2.94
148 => 2.86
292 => 3.04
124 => 3.08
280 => 3.14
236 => 2.95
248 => 2.87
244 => 2.97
